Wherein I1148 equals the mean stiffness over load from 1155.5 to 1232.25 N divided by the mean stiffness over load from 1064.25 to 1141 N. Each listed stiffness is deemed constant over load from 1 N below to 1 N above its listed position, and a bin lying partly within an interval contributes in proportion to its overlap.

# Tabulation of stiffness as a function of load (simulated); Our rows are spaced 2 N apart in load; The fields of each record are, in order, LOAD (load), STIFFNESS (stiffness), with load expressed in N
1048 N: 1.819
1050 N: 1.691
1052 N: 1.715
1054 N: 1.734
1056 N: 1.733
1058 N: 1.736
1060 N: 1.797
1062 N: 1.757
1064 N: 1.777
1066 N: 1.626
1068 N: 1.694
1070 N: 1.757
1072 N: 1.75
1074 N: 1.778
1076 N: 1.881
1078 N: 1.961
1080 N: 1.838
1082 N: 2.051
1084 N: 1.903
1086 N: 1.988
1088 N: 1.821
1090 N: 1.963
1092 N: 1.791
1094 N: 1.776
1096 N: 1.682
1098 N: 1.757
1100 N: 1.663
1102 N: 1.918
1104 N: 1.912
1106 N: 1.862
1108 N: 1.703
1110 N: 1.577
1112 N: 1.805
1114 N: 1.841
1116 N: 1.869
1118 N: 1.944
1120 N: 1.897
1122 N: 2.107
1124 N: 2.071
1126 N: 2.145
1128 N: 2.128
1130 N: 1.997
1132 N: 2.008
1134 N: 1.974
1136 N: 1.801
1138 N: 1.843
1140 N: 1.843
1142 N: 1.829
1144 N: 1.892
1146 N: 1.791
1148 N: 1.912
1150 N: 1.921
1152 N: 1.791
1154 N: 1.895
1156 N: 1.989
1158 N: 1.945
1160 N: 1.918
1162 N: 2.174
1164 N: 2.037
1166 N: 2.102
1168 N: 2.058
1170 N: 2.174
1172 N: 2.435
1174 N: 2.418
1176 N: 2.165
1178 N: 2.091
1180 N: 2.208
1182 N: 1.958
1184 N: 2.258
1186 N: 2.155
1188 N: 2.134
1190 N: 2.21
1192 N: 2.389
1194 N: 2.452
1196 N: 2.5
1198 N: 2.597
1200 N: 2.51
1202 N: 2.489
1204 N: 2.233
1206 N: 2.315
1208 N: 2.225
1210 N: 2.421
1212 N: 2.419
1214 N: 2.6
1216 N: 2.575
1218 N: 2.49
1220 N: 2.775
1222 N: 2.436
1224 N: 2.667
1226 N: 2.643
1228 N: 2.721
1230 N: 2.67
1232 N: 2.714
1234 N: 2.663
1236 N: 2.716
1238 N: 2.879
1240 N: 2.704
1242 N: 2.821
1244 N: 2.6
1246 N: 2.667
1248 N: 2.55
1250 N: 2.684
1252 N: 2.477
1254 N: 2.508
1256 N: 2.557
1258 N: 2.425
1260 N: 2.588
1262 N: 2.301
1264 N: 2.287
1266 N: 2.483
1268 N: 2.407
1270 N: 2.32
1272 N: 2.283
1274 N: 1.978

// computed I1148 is 1.3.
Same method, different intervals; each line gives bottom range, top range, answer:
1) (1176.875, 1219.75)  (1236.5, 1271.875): 1.08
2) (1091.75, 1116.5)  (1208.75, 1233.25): 1.46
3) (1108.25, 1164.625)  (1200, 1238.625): 1.33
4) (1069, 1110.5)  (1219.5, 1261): 1.44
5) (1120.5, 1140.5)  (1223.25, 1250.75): 1.35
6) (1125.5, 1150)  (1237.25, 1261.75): 1.36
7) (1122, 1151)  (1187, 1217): 1.24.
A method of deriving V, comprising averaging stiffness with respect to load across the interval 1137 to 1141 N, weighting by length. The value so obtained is 1.84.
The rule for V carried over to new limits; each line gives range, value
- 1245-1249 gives 2.61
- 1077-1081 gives 1.9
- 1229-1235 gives 2.68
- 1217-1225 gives 2.59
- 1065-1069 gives 1.66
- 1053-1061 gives 1.75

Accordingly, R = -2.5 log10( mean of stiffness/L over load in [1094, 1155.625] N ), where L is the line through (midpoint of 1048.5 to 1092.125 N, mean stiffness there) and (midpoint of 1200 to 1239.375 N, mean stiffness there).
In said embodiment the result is 0.11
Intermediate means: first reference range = 1.81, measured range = 1.88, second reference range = 2.56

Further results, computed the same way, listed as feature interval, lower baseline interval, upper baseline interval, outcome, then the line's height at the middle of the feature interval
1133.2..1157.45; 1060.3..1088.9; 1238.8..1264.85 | 0.13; 2.12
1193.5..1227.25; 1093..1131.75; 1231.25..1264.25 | -0.04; 2.4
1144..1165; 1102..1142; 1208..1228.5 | 0.10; 2.13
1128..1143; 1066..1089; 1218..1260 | 0.12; 2.13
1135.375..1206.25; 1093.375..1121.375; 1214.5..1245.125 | 0.07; 2.25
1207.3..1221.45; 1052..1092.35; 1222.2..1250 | 0.03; 2.57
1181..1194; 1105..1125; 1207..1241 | 0.07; 2.36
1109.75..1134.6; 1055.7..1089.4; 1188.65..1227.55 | 0.05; 2.06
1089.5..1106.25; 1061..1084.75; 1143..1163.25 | 0.02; 1.85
